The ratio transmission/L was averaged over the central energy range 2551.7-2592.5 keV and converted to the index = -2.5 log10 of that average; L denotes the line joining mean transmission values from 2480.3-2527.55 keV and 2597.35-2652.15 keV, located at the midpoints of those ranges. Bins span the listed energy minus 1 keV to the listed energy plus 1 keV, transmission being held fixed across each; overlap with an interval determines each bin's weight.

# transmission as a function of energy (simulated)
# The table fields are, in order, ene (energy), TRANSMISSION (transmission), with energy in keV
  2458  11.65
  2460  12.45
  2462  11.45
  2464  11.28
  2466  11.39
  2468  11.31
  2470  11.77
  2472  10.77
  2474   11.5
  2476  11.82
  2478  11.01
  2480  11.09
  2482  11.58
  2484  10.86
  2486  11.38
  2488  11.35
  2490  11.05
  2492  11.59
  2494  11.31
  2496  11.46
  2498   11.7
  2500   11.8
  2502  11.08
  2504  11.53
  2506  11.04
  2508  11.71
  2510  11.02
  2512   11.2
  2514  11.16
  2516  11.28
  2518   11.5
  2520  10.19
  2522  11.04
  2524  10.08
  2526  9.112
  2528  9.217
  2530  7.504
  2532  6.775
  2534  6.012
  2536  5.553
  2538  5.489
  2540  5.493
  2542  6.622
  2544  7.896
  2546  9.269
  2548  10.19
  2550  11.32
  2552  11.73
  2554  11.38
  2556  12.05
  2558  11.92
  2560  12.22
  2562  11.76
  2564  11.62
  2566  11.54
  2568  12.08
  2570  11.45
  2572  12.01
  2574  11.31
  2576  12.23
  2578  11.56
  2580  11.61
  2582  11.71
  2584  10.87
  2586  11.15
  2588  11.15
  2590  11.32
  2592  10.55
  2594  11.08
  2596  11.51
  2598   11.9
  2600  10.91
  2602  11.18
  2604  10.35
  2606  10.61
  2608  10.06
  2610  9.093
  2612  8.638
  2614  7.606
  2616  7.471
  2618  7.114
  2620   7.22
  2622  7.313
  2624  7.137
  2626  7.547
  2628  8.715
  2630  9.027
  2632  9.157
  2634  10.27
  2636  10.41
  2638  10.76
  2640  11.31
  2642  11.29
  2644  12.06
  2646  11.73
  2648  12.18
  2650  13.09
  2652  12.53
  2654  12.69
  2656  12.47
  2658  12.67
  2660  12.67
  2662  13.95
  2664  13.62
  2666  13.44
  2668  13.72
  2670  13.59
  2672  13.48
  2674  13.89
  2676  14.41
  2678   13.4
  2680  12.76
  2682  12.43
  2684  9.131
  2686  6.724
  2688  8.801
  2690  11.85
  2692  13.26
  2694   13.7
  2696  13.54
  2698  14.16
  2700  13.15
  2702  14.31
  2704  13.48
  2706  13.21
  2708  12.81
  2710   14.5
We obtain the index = -0.12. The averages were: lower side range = 11.1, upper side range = 9.83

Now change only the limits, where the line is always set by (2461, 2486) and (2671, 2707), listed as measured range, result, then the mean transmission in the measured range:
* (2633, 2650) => 0.08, 11.4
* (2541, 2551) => 0.28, 9.06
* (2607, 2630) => 0.45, 8.04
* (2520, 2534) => 0.30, 8.83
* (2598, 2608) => 0.12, 10.8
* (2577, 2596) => 0.07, 11.2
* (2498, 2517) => 0.02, 11.3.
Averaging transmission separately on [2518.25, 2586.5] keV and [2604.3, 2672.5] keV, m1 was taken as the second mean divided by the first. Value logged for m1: 1.1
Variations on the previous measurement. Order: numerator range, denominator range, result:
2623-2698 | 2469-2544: 1.16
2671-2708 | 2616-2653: 1.27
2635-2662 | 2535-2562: 1.28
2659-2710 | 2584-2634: 1.34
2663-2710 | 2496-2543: 1.34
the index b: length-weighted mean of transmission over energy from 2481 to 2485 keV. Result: 11.2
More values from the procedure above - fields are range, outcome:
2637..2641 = 11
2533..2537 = 5.78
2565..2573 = 11.8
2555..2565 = 11.9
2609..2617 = 8.2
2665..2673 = 13.6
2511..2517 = 11.2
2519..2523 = 10.6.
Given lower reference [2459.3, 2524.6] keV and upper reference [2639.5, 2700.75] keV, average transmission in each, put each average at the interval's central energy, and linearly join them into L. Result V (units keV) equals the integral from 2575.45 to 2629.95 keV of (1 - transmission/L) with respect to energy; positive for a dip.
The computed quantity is 9.8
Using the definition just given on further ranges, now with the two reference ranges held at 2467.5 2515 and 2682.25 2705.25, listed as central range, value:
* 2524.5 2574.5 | 8.22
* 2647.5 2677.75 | -3.34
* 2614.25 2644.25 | 7.13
